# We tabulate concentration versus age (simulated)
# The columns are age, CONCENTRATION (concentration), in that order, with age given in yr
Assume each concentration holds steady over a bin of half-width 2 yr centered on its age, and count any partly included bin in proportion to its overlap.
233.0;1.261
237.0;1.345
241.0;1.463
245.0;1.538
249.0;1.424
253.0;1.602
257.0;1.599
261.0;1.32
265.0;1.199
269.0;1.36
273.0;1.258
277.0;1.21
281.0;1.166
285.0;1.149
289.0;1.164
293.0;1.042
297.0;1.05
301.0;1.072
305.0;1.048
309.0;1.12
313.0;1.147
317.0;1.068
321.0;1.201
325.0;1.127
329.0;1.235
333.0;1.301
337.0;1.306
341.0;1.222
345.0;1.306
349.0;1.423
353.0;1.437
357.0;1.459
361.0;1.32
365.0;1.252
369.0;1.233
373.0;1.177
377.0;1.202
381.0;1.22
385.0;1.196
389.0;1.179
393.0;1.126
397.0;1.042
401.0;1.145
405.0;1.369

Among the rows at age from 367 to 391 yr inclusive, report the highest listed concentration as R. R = 1.233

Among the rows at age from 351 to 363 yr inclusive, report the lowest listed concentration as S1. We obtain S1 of 1.32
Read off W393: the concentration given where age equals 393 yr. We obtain 1.126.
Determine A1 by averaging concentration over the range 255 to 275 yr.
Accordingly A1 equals 1.35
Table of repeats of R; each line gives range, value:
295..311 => 1.12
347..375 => 1.459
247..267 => 1.602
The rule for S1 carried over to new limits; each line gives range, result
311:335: 1.068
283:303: 1.042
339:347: 1.222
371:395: 1.126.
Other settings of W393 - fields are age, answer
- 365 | 1.252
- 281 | 1.166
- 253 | 1.602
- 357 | 1.459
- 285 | 1.149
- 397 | 1.042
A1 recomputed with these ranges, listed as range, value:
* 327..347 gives 1.27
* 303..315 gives 1.11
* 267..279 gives 1.28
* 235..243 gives 1.4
